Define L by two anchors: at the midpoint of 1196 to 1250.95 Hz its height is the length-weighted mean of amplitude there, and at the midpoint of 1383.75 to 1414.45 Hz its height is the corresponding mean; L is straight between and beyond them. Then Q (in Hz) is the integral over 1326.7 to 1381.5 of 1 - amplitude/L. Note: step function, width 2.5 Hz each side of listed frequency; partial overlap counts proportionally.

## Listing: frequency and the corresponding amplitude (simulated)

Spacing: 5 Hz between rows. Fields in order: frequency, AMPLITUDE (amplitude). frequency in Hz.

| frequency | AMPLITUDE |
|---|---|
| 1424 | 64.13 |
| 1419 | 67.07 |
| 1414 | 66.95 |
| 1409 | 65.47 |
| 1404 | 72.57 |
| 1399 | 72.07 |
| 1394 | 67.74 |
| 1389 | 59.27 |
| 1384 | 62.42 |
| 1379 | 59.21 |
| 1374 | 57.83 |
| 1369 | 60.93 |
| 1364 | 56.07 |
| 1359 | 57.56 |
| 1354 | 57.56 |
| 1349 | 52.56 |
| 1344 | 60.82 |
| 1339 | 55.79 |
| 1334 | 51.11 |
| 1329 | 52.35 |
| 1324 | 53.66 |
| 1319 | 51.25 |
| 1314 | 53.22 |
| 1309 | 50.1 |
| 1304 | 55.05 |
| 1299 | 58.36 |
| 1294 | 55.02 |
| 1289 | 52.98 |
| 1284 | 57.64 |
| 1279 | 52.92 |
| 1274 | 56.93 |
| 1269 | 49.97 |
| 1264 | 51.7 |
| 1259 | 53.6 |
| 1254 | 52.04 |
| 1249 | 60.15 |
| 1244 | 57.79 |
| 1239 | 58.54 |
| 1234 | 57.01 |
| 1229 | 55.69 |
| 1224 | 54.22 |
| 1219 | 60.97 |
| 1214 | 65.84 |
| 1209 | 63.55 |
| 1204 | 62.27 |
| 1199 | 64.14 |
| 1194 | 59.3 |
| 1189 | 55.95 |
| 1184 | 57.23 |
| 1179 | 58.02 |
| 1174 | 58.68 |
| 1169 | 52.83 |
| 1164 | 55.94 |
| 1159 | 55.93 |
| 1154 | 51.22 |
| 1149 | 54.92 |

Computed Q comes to 7.3 Hz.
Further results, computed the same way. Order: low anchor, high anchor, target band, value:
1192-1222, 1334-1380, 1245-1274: 3.2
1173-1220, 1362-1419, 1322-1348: 3.4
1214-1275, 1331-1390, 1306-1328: 1.9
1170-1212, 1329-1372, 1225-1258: 1.1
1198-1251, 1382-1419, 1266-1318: 7.0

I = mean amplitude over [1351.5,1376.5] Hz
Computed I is 58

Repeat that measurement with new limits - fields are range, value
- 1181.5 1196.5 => 57.5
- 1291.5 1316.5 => 54.4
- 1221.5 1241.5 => 56.4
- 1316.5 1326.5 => 52.5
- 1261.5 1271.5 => 50.8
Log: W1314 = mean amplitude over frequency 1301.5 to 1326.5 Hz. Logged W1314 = 52.7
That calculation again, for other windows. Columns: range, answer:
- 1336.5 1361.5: 56.9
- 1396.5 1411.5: 70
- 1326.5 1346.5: 55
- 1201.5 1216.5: 63.9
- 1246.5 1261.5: 55.3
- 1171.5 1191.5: 57.5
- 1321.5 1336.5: 52.4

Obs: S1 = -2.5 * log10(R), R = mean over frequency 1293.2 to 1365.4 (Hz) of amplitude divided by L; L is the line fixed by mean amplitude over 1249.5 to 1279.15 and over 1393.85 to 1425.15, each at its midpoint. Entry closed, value 0.10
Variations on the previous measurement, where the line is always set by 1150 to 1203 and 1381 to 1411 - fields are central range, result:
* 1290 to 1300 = 0.12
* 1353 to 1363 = 0.13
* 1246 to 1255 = 0.06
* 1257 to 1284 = 0.15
